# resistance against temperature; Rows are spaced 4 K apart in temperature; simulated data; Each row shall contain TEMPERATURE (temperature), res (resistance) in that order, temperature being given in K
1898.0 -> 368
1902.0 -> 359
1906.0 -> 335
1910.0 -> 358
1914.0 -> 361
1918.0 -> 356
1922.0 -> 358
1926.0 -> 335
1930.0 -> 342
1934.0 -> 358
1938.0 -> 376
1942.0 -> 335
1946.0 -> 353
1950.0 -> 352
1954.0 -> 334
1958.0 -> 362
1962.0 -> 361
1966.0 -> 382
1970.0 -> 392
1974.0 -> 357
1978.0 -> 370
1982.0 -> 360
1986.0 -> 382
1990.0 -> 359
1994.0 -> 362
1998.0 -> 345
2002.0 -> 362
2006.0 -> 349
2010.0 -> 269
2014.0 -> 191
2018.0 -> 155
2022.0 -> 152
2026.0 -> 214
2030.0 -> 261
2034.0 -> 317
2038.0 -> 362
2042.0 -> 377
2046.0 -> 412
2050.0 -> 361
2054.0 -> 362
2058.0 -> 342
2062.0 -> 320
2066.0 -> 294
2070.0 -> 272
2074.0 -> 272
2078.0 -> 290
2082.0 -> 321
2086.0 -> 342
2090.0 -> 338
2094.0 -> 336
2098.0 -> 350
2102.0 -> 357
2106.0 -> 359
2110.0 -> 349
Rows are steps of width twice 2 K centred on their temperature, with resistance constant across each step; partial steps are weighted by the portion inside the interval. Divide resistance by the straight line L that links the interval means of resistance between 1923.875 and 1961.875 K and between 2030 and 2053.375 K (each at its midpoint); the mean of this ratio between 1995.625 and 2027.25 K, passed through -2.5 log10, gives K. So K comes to 0.35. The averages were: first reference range 350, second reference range 357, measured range 257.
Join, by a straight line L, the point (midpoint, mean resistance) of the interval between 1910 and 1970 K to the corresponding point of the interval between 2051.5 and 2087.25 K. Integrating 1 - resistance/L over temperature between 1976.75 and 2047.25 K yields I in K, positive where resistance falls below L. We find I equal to 4.9 K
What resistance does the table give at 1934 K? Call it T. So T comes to 358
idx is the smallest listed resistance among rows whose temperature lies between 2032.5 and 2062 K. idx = 317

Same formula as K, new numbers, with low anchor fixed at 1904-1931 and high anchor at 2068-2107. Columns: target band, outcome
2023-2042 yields 0.14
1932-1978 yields -0.05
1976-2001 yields -0.08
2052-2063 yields -0.05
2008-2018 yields 0.48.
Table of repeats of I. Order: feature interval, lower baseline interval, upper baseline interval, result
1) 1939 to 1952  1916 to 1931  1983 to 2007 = 0.11 K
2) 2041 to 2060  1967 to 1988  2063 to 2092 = -2.78 K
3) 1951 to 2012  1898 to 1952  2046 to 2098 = -2.49 K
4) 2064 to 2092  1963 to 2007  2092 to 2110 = 3.90 K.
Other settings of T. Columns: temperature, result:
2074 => 272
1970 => 392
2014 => 191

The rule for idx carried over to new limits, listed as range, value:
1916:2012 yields 269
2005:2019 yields 155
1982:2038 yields 152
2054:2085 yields 272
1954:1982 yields 334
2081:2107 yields 321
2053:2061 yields 342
